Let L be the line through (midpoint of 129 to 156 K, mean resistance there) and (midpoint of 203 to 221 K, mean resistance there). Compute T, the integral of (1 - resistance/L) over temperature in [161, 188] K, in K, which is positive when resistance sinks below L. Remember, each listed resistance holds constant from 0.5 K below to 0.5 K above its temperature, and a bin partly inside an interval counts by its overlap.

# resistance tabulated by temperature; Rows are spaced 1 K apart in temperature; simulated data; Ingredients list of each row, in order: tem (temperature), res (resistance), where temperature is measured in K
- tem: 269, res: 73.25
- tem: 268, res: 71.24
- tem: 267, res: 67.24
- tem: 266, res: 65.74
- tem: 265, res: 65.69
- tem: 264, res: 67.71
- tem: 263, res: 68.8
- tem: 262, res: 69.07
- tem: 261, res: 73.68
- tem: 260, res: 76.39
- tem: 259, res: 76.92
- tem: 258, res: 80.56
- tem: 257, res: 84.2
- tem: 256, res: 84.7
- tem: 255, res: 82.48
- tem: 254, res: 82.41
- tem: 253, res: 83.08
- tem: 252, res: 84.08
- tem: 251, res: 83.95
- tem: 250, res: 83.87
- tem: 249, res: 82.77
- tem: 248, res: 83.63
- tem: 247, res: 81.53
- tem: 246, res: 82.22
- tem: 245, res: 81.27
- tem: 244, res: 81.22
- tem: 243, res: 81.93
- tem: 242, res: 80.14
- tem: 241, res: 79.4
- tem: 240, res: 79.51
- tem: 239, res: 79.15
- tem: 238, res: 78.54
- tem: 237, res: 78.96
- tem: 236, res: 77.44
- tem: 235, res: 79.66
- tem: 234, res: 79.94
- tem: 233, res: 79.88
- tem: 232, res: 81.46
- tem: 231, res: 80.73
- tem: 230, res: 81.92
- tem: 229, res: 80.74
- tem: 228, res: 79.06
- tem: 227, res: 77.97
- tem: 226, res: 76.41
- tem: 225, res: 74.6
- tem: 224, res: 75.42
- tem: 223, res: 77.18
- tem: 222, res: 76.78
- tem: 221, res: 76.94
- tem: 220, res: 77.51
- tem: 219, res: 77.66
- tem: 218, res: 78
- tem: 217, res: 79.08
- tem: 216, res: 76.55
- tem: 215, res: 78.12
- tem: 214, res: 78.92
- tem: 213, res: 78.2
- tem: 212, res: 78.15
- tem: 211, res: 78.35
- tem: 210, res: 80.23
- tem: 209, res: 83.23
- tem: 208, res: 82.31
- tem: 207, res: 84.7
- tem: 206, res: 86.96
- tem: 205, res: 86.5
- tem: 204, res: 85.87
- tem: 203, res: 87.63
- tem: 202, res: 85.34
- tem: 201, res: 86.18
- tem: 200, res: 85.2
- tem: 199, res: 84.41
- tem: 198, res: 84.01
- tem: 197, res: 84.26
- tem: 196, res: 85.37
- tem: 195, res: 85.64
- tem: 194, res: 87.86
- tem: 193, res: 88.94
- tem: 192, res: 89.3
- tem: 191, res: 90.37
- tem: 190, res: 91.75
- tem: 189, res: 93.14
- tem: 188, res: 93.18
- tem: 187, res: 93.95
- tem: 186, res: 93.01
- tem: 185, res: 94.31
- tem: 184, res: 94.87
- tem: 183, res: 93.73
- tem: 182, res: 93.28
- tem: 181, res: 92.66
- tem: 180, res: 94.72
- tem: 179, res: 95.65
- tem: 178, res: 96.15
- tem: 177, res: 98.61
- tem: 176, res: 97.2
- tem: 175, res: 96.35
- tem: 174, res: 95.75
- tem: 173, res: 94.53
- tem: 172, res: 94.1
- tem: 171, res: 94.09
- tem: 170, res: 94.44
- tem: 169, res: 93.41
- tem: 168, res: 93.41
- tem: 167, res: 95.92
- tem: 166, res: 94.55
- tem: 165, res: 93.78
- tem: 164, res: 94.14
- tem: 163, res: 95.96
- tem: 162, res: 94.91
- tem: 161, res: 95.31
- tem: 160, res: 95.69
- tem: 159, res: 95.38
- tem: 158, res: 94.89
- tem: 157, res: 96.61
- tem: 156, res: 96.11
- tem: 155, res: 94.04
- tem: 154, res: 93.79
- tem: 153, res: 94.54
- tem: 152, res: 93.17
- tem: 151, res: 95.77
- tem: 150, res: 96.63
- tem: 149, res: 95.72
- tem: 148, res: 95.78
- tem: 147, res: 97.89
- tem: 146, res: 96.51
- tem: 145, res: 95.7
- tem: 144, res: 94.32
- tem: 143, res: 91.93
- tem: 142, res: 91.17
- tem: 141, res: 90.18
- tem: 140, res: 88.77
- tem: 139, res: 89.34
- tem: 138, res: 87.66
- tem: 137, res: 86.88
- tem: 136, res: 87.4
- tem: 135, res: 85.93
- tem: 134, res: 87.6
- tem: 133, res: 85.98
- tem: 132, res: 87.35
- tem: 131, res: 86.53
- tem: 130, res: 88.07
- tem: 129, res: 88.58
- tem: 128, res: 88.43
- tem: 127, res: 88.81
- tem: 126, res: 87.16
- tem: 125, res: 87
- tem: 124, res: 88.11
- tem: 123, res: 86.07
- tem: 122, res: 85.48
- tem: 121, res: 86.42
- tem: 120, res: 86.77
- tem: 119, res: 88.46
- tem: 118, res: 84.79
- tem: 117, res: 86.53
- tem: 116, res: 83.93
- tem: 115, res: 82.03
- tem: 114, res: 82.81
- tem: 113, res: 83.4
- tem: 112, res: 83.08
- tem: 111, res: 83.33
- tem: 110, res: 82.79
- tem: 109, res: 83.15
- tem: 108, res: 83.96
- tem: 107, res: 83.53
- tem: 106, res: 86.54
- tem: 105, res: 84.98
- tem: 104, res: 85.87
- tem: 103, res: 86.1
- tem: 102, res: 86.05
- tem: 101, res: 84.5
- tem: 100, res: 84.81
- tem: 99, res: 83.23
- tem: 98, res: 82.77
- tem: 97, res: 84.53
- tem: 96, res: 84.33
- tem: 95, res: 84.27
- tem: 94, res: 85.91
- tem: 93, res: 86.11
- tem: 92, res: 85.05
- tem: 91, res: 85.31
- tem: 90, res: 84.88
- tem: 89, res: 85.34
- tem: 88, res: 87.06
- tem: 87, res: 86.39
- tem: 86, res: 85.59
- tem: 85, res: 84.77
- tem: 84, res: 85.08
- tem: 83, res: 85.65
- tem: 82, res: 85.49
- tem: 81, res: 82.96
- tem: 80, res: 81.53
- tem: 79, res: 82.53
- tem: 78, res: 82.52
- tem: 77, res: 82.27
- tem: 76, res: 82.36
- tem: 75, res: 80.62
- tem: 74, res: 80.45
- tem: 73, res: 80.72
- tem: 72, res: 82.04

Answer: -2.56 K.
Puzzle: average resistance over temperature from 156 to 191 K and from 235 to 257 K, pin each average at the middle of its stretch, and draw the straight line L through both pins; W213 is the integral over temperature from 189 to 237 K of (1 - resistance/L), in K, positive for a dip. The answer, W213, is 3.1 K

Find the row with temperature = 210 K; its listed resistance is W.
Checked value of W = 80.23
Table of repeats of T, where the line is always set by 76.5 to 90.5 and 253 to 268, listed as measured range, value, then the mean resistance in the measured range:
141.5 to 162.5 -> -3.7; 95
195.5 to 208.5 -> -1.2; 85.3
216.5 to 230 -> -0.1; 77.7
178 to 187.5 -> -1.8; 94.1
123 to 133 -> -0.7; 87.6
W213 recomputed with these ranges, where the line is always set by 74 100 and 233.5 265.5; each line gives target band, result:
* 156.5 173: -2.6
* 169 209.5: -4.7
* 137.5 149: -1.4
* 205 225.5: 0.3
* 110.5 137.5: -1.0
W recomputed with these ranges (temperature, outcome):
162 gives 94.91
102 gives 86.05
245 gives 81.27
